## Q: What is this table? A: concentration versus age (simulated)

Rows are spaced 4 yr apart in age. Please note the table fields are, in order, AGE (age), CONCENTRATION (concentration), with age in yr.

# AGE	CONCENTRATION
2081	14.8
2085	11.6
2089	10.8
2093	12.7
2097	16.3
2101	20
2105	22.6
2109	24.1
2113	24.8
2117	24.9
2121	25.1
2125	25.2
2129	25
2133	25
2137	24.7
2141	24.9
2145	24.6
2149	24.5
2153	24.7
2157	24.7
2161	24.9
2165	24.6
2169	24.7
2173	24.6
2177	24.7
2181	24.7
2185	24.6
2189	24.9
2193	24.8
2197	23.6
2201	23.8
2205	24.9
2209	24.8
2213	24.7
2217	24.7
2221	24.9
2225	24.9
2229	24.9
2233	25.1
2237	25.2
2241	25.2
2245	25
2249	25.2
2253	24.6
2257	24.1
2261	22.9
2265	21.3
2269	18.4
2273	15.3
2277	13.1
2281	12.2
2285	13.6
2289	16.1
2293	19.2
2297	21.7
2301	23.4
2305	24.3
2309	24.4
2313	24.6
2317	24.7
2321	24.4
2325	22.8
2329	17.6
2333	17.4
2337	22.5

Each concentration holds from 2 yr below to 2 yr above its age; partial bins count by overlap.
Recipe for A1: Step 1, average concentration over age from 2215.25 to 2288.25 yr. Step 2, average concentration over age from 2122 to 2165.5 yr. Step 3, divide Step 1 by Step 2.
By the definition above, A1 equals 0.87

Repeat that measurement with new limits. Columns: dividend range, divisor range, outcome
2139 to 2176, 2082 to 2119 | 1.33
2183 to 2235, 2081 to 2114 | 1.41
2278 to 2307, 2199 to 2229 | 0.75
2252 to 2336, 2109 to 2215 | 0.82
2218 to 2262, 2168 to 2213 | 1.01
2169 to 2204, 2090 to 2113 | 1.27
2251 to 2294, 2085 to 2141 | 0.85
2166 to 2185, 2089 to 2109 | 1.38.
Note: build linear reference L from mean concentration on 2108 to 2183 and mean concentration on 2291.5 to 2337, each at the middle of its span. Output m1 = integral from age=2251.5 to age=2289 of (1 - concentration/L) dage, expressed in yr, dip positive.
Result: 7.8 yr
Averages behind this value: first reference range 24.8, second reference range 22.3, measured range 18.2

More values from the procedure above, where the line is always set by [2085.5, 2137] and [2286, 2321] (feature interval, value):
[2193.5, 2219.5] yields -3.3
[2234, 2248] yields -2.1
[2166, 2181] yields -2.2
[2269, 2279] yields 3.2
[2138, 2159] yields -3.2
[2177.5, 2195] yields -2.6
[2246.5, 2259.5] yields -1.6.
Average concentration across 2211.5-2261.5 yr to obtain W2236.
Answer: 24.8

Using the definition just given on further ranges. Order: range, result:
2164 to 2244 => 24.7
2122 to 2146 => 24.9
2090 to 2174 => 23.3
